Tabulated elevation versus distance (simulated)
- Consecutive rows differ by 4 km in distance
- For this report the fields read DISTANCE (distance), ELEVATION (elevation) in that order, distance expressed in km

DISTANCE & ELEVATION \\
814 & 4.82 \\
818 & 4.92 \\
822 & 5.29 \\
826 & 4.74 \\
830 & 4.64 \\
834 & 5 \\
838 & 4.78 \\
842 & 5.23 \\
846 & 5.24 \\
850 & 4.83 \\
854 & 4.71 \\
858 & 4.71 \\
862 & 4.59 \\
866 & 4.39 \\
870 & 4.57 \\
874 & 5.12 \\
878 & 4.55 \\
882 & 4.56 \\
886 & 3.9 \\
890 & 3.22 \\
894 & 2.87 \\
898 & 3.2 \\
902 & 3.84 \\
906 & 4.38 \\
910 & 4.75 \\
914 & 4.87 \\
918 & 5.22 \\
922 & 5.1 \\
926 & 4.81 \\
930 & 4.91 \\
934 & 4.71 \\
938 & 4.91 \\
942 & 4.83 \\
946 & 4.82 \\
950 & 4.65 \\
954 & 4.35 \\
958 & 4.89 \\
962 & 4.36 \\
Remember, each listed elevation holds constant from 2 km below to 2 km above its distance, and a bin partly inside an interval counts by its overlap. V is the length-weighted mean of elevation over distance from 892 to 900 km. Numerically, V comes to 3.04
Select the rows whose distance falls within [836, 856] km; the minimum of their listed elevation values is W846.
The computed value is 4.71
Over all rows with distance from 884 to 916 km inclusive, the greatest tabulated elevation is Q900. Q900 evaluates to 4.87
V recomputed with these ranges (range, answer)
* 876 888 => 4.34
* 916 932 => 5.01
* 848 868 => 4.65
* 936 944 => 4.87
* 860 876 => 4.67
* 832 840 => 4.89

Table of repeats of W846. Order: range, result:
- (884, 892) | 3.22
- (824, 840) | 4.64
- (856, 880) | 4.39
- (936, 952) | 4.65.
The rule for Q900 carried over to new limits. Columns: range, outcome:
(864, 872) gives 4.57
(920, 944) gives 5.1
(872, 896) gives 5.12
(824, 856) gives 5.24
